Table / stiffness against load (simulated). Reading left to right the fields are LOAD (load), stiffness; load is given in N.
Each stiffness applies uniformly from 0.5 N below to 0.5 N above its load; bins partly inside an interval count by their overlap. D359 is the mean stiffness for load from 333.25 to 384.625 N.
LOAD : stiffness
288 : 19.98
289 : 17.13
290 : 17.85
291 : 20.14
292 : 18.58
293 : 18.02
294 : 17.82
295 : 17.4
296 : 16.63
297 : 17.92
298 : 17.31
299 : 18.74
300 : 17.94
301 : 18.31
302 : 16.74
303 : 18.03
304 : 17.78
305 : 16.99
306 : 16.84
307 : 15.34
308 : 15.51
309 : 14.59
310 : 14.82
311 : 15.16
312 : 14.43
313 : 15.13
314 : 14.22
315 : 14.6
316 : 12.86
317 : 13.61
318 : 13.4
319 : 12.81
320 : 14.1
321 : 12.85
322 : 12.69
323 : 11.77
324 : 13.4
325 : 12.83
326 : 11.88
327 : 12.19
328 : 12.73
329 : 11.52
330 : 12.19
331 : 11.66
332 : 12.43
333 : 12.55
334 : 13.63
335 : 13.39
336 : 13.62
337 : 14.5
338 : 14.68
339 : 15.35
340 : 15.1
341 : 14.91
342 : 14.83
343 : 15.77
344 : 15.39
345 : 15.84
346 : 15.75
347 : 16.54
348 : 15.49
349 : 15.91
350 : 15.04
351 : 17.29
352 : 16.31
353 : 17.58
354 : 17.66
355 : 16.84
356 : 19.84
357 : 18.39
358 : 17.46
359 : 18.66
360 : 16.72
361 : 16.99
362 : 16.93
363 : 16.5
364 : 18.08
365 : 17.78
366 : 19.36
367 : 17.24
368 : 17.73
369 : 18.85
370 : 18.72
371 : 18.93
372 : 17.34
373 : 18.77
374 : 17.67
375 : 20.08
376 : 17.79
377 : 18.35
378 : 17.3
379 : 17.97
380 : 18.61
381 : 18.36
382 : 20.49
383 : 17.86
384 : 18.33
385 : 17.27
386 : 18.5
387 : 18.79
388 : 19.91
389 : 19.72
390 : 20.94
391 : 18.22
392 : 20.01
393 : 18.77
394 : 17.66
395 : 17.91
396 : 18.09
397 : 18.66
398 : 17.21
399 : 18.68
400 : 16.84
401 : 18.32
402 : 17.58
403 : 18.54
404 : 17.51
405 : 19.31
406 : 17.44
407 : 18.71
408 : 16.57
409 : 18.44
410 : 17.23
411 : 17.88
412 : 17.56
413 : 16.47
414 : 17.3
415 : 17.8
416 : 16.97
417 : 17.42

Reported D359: 17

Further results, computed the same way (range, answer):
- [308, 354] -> 14.2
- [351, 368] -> 17.6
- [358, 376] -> 18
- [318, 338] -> 12.8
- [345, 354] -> 16.3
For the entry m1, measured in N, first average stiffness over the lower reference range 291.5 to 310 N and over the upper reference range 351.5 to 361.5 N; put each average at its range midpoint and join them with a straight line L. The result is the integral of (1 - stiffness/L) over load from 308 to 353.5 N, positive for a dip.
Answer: 8.50 N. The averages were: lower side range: 17.2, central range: 14.2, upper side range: 17.6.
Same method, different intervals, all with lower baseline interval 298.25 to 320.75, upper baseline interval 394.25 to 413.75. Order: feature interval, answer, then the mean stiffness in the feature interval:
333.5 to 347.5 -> 1.2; 14.9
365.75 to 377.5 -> -0.9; 18.4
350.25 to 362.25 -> -0.6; 17.5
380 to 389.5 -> -0.8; 18.8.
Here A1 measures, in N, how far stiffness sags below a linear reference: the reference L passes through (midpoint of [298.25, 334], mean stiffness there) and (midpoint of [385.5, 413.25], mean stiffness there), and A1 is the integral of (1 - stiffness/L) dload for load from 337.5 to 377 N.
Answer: -1.87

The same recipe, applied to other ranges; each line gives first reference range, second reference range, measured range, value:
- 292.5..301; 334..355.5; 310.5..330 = 4.03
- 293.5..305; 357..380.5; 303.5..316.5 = 1.81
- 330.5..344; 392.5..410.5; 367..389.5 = -2.62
